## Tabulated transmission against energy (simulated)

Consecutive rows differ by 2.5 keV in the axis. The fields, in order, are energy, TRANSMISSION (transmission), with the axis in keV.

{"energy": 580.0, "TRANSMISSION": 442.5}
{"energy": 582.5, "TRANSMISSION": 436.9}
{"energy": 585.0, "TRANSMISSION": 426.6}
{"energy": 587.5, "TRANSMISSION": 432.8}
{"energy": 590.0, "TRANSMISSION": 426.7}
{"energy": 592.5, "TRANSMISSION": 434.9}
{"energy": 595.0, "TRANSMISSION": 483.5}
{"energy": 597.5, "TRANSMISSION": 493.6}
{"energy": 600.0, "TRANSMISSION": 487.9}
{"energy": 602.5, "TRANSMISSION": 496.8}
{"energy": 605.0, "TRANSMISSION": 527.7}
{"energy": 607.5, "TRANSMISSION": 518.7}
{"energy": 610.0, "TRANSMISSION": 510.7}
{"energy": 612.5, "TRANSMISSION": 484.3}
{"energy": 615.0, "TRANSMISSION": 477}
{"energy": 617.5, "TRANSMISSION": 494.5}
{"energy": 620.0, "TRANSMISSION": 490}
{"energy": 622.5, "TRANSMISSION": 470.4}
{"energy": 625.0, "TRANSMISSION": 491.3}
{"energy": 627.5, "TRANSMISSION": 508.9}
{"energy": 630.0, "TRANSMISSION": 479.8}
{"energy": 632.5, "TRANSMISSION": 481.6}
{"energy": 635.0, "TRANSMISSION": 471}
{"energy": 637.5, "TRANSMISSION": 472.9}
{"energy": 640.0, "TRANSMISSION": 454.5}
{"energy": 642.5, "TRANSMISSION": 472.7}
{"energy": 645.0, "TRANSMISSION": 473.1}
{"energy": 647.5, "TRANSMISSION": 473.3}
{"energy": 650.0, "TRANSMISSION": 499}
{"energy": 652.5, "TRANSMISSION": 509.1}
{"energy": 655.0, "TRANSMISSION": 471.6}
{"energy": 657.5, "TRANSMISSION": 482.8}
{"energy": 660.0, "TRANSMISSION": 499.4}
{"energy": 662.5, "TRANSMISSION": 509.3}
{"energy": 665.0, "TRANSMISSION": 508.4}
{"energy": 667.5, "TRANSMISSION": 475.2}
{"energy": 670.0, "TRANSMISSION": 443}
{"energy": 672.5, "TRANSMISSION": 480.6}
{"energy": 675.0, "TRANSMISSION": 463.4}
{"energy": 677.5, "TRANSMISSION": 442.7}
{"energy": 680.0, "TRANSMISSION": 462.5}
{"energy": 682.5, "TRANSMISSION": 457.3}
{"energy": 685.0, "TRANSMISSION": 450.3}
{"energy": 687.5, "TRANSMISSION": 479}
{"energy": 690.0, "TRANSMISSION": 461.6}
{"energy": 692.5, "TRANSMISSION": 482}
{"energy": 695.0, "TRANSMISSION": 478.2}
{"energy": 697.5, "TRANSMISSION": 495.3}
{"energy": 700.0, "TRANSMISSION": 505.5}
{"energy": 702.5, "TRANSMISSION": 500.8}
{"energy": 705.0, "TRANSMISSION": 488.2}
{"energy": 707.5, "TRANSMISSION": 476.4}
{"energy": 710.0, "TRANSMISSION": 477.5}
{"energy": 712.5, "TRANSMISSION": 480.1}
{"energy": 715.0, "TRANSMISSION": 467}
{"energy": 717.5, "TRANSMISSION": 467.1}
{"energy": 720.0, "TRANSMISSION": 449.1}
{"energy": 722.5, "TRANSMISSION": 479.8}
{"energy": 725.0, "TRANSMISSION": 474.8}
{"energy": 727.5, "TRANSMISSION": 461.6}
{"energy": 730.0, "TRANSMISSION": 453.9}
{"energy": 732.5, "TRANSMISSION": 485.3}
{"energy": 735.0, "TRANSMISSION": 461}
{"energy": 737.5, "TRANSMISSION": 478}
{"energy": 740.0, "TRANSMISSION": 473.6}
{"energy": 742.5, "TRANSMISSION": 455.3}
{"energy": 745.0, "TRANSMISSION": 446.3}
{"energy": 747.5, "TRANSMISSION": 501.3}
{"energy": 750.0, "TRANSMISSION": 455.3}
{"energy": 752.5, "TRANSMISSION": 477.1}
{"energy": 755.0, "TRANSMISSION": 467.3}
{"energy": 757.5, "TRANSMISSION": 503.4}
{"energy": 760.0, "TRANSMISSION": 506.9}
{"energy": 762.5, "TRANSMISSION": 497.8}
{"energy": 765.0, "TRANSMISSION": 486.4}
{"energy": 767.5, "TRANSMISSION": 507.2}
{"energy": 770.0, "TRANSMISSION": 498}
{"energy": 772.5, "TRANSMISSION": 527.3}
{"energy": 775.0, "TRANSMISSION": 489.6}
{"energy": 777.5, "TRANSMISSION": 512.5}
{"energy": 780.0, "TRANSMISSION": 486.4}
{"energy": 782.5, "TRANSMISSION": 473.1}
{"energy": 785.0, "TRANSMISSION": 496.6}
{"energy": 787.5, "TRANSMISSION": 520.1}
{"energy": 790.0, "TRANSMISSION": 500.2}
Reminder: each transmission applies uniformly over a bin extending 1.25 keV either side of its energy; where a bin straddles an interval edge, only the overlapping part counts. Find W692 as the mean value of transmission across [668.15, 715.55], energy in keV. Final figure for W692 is 473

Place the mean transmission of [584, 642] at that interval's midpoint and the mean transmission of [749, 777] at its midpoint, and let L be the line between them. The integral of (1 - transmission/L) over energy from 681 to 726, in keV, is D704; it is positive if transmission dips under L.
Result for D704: 1.1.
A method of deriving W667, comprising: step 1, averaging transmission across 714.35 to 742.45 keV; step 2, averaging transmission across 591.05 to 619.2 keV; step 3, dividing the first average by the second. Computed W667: 0.95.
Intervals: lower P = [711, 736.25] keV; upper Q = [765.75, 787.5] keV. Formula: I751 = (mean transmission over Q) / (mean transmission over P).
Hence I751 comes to 1.1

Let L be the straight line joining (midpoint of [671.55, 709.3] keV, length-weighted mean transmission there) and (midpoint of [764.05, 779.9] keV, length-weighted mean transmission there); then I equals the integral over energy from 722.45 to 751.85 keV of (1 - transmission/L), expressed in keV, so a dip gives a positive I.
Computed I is 1.3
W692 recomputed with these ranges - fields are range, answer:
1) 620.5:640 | 481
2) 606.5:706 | 482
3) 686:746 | 474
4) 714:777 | 479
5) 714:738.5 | 468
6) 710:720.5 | 468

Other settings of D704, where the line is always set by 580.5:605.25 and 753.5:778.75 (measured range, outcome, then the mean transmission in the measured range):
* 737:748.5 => 0.57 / 470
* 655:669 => -0.45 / 492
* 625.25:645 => -0.30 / 478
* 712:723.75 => 0.50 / 468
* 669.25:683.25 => 0.61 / 459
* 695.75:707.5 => -0.22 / 494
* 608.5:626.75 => -0.87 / 489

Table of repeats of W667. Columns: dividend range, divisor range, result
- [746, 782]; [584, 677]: 1.03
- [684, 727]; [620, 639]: 0.99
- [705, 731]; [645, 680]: 0.98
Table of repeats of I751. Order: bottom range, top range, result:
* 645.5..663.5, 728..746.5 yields 0.95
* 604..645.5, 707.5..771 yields 0.98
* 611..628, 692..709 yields 1.00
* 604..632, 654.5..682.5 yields 0.96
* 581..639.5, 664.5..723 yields 0.99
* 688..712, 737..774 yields 1.00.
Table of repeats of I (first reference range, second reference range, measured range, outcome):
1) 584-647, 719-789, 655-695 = 0.6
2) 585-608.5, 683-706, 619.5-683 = 0.0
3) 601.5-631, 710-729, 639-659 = 0.3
